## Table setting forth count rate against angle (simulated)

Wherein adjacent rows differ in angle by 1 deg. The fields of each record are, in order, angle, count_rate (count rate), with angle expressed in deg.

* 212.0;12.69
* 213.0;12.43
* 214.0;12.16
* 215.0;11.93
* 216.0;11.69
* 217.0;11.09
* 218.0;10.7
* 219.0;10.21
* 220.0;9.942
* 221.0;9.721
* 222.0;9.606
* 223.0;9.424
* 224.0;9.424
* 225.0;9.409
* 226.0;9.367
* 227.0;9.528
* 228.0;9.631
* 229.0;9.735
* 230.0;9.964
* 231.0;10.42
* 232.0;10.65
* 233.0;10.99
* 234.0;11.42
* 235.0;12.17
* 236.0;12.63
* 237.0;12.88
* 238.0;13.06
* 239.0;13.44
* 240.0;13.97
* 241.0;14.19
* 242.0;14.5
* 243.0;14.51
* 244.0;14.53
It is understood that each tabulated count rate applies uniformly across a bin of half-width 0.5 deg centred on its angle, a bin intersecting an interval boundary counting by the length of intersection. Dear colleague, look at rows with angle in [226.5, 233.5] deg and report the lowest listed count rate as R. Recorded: 9.528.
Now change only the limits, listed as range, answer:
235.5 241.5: 12.63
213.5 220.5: 9.942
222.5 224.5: 9.424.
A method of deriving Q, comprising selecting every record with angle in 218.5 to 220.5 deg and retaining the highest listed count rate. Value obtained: 10.21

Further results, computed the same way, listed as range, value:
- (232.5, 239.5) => 13.44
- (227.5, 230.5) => 9.964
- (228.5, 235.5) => 12.17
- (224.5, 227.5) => 9.528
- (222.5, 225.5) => 9.424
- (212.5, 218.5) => 12.43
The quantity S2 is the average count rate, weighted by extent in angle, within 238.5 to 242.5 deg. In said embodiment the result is 14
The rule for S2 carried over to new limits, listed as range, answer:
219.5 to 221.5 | 9.83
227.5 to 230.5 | 9.78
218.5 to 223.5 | 9.78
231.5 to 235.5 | 11.3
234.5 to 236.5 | 12.4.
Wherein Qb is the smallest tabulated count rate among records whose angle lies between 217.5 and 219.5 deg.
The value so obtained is 10.21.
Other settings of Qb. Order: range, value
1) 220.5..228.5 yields 9.367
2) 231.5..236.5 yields 10.65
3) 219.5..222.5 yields 9.606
